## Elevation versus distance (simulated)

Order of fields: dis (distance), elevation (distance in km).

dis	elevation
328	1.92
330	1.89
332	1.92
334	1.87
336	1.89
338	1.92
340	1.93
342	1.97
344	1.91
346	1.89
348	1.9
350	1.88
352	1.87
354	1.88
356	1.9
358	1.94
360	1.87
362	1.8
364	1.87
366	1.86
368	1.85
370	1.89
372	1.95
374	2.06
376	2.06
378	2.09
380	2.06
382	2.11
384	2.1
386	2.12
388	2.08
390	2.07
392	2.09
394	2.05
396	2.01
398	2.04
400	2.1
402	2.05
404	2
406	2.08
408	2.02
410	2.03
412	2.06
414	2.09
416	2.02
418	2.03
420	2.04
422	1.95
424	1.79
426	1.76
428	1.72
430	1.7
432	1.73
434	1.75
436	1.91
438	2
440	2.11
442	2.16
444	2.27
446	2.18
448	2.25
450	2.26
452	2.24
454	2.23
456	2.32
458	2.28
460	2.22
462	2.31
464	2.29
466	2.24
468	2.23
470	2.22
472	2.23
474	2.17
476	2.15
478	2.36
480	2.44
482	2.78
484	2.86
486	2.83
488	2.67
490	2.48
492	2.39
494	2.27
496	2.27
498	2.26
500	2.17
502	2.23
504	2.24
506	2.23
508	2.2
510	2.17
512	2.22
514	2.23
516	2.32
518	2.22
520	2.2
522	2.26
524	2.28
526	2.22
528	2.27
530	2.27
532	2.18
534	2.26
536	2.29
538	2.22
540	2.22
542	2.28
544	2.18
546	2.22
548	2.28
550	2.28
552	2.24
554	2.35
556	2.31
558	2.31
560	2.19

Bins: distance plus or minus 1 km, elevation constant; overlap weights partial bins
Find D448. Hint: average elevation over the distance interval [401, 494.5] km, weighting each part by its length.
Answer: 2.17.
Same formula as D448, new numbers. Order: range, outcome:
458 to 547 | 2.3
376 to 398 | 2.08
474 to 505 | 2.42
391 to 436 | 1.96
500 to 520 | 2.22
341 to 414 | 1.99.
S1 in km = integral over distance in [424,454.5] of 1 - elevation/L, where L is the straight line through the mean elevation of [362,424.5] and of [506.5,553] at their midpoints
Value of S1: 1.27 km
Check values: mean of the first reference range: 2.02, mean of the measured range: 2.01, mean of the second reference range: 2.24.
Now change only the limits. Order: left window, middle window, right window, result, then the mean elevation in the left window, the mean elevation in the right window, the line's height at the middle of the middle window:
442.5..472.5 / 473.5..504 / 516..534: -2.35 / 2.25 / 2.24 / 2.25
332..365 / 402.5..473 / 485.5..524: 1.67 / 1.89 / 2.3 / 2.13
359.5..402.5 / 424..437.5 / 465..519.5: 2.40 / 2.01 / 2.34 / 2.15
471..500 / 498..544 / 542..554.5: 1.91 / 2.43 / 2.26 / 2.33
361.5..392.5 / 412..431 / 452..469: 2.07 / 2.01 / 2.26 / 2.14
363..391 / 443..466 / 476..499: 0.90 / 2.01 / 2.49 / 2.35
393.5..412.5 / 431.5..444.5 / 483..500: 1.35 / 2.04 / 2.48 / 2.22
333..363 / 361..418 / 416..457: -1.99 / 1.89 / 2.02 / 1.95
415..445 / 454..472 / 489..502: -1.23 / 1.93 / 2.3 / 2.12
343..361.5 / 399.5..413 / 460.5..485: 0.33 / 1.89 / 2.35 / 2.1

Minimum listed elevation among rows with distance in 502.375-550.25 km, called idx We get 2.17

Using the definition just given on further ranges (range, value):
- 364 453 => 1.7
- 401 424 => 1.79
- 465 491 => 2.15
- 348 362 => 1.8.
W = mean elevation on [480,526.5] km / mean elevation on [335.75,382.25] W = 1.22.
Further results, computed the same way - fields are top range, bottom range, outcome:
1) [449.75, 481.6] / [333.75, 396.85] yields 1.16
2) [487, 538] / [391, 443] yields 1.15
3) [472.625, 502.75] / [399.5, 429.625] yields 1.23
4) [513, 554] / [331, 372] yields 1.19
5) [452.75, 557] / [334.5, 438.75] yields 1.18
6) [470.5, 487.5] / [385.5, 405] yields 1.20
